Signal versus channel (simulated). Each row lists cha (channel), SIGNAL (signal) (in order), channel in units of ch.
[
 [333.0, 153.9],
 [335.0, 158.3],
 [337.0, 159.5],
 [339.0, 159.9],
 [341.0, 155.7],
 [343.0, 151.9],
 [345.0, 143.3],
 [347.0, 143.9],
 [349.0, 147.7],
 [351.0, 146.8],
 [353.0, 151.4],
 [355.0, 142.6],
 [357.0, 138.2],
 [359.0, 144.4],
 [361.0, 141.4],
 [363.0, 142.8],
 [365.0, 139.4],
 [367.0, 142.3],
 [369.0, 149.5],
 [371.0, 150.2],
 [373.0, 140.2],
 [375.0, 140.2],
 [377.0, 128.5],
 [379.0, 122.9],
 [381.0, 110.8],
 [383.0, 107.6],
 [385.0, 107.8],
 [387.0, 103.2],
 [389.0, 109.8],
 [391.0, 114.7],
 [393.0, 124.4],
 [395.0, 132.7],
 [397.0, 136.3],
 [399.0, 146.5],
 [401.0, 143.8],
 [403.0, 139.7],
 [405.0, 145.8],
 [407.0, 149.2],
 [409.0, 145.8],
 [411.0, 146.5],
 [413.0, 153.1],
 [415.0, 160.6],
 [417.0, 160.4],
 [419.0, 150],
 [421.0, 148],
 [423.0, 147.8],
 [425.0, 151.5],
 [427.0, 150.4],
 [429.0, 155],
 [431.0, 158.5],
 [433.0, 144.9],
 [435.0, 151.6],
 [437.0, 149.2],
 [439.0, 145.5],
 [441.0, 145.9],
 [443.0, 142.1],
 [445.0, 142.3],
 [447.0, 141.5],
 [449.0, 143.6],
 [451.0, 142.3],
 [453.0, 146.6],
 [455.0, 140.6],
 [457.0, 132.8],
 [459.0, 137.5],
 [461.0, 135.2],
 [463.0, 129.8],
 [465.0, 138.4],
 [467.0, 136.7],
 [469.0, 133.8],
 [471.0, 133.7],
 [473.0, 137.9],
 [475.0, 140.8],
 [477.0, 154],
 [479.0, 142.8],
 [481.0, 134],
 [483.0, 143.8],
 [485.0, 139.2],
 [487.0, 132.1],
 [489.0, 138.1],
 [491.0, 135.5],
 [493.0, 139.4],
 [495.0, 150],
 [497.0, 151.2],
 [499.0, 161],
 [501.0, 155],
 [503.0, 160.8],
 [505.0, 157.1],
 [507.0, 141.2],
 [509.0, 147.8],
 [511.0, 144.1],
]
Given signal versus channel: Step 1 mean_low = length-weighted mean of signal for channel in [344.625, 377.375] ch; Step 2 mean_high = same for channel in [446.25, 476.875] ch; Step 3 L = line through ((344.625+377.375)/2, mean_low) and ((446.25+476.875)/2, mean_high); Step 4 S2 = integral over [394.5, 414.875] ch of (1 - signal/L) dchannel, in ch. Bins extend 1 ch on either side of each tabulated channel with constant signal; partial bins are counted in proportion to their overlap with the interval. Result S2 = -0.53 ch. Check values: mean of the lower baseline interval 143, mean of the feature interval 145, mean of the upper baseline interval 139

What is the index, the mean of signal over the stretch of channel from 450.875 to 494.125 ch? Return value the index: 138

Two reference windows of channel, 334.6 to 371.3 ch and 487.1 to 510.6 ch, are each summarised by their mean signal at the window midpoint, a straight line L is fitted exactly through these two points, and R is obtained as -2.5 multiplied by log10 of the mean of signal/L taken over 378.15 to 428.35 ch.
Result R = 0.086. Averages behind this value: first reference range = 148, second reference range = 148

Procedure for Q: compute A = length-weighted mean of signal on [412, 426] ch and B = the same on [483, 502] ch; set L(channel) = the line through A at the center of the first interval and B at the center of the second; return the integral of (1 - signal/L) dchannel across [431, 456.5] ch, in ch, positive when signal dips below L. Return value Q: 0.9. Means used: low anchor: 153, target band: 145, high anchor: 145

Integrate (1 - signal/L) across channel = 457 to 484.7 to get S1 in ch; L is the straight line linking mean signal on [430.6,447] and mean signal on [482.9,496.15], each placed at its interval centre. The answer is 0.8 ch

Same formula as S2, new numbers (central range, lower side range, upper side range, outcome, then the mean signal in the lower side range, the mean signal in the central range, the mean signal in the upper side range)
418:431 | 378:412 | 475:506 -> -1.6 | 129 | 151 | 146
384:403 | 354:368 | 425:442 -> 2.7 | 142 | 125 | 150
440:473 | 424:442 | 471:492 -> 1.4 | 150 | 139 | 140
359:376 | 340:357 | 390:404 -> -0.1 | 147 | 143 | 134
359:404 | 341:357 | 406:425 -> 5.4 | 147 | 131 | 151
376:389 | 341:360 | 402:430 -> 3.1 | 146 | 113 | 150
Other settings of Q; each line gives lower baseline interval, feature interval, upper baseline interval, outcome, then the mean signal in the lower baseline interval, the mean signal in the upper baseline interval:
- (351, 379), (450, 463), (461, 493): 0.02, 142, 138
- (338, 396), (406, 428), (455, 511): -2.02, 136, 142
